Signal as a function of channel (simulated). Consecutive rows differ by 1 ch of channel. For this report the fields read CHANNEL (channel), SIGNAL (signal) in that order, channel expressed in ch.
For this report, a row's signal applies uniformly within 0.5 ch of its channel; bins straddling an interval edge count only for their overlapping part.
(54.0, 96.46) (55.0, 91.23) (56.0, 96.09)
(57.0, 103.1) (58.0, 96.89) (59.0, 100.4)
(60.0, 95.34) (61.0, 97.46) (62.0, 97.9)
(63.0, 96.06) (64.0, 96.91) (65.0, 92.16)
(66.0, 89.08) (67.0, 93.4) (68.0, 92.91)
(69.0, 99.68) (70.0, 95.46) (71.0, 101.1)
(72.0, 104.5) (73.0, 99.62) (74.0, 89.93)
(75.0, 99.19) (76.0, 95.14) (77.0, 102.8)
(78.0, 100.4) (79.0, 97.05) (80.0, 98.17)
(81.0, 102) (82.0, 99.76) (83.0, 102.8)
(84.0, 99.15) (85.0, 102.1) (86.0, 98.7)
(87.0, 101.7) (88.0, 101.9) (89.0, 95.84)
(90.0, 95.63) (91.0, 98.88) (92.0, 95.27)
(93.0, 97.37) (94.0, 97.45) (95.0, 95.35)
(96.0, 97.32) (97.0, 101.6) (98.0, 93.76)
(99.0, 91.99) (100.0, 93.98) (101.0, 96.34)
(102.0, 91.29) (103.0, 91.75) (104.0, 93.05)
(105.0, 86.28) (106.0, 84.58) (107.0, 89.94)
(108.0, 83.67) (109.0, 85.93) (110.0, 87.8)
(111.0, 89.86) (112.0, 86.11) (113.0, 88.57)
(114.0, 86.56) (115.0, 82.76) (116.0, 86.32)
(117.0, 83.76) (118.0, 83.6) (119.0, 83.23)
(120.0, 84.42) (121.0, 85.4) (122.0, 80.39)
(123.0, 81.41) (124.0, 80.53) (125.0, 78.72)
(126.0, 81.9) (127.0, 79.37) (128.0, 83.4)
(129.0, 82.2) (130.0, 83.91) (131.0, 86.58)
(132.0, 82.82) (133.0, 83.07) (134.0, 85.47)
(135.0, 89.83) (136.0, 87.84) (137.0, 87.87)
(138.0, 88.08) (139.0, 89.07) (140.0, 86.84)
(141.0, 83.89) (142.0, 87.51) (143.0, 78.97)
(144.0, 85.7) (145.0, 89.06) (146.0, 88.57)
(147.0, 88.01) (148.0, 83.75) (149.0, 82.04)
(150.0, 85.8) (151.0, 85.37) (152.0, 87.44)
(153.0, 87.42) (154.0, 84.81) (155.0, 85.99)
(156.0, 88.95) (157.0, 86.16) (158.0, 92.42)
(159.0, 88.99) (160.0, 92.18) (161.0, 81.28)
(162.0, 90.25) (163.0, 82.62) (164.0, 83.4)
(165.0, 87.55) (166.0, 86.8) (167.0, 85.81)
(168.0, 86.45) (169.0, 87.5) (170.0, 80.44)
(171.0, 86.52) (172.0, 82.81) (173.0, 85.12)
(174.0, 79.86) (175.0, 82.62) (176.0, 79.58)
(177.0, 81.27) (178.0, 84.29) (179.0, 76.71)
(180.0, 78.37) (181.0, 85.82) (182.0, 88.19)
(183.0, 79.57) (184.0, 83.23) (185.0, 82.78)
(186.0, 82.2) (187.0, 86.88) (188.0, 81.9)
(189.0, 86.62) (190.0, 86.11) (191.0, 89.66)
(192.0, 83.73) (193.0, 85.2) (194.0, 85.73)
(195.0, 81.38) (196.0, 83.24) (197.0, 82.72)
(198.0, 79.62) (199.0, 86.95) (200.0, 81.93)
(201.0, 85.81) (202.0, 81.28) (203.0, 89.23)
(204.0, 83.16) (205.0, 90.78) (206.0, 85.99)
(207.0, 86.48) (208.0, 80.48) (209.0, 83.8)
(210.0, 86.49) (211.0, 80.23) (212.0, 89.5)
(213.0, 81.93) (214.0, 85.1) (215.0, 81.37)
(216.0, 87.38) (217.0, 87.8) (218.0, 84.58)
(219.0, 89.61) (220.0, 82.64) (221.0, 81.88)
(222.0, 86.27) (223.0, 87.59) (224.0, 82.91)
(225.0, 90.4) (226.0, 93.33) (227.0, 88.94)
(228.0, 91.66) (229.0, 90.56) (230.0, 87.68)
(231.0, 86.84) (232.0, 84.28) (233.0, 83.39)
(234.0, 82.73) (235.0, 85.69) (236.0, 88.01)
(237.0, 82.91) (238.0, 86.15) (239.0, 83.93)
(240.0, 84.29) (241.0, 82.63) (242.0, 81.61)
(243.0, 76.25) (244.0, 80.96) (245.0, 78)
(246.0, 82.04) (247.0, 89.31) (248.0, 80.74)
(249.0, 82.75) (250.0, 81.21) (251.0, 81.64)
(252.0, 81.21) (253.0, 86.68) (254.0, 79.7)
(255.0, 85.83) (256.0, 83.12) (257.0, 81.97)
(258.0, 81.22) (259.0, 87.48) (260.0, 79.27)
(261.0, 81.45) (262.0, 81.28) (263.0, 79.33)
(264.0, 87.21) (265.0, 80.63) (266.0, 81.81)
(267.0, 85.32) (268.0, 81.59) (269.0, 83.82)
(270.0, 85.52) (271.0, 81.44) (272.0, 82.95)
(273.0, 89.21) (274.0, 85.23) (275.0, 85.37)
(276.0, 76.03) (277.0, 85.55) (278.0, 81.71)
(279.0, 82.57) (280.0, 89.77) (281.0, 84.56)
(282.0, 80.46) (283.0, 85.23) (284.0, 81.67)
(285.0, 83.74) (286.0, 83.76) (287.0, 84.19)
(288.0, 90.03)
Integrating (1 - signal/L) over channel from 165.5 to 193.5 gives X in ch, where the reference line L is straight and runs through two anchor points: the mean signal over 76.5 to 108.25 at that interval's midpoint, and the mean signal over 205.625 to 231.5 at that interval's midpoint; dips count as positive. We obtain 1.7 ch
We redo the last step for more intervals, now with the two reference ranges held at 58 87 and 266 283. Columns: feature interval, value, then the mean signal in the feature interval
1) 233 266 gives 1.1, 82.7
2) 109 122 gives 1.3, 85.5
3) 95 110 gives 0.7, 91.5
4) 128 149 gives 1.7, 85.8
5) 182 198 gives 1.0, 84.1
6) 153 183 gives 2.1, 84.9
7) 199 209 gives 0.4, 85.1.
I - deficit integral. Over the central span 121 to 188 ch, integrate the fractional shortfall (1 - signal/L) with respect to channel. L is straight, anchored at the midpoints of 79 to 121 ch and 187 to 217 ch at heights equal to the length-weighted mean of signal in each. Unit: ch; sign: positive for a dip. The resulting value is 2.85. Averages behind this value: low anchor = 92.8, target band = 84.7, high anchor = 84.7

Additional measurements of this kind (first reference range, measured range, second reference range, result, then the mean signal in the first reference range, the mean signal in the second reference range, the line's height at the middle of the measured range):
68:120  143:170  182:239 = 0.9 ch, 94.1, 85.3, 89.4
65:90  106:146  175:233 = 3.5 ch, 98.3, 84.9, 93.1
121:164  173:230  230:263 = -0.5 ch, 85.4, 83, 84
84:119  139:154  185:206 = 0.5 ch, 92.2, 84.7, 88.6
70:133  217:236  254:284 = -0.3 ch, 91.6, 83.3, 85.4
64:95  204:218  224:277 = 0.3 ch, 97.9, 83.9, 87.1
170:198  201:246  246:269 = -1.1 ch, 83.3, 82.8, 83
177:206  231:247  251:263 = -0.1 ch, 84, 82.5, 82.9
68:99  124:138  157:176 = 1.1 ch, 98.5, 85.6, 91.1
